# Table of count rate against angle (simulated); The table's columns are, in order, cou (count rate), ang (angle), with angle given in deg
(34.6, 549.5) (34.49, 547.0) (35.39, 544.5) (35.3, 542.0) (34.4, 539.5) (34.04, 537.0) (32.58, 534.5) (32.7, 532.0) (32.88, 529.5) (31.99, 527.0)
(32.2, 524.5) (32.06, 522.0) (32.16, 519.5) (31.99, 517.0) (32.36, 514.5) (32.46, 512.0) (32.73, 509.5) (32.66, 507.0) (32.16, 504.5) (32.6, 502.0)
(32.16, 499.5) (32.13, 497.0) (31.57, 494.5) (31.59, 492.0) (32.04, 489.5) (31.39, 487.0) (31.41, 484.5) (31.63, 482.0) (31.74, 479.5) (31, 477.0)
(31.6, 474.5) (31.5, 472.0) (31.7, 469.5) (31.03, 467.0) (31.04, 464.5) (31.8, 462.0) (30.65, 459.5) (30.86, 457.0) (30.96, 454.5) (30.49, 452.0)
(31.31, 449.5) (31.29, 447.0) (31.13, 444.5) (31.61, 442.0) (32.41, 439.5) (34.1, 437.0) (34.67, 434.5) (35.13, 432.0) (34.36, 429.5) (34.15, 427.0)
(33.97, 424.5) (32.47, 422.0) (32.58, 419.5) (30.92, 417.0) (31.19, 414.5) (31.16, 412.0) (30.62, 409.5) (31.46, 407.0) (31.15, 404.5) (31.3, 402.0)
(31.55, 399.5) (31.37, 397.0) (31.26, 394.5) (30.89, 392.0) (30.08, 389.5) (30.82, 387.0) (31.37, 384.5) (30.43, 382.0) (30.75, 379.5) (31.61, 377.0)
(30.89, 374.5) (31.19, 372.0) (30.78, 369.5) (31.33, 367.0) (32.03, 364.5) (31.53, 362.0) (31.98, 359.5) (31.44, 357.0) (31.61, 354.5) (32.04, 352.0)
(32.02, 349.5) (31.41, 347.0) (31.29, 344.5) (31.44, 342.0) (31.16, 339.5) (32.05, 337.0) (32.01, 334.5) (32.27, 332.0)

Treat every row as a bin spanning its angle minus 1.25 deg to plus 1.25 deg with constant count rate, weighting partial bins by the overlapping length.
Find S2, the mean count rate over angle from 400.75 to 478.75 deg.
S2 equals 31.9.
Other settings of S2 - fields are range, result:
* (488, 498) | 31.8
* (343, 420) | 31.3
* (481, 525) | 32.1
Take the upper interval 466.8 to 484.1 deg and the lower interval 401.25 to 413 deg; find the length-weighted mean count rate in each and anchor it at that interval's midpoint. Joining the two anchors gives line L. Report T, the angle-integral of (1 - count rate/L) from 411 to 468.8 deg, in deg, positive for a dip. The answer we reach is -1.6 deg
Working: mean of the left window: 31.1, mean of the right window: 31.5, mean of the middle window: 32.1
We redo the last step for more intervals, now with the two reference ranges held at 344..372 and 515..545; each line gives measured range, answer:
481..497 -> 0.52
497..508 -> 0.16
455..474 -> 0.74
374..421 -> 1.15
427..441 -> -0.81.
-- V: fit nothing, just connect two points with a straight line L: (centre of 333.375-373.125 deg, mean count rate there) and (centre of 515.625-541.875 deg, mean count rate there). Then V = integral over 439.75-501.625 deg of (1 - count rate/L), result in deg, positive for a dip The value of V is 1.9 deg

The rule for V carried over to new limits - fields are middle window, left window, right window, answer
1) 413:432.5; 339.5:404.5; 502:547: -0.70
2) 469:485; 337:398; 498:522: 0.30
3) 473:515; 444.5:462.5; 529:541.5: 0.38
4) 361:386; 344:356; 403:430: 0.52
